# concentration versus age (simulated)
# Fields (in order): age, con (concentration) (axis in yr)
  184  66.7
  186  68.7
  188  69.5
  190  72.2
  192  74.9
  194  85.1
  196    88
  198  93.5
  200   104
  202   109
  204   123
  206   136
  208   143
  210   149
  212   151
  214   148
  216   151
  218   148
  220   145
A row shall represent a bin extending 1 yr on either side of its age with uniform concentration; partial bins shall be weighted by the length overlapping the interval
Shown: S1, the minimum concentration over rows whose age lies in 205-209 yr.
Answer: 136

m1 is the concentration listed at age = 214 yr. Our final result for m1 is 148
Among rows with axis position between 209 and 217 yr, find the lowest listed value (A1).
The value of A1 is 148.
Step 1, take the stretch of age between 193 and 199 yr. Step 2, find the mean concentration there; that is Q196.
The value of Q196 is 88.9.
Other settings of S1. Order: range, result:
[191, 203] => 74.9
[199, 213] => 104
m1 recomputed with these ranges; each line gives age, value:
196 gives 88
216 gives 151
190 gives 72.2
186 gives 68.7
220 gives 145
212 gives 151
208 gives 143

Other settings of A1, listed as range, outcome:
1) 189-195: 72.2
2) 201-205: 109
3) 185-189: 68.7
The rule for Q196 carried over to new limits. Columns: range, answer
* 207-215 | 148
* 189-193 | 73.6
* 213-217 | 150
